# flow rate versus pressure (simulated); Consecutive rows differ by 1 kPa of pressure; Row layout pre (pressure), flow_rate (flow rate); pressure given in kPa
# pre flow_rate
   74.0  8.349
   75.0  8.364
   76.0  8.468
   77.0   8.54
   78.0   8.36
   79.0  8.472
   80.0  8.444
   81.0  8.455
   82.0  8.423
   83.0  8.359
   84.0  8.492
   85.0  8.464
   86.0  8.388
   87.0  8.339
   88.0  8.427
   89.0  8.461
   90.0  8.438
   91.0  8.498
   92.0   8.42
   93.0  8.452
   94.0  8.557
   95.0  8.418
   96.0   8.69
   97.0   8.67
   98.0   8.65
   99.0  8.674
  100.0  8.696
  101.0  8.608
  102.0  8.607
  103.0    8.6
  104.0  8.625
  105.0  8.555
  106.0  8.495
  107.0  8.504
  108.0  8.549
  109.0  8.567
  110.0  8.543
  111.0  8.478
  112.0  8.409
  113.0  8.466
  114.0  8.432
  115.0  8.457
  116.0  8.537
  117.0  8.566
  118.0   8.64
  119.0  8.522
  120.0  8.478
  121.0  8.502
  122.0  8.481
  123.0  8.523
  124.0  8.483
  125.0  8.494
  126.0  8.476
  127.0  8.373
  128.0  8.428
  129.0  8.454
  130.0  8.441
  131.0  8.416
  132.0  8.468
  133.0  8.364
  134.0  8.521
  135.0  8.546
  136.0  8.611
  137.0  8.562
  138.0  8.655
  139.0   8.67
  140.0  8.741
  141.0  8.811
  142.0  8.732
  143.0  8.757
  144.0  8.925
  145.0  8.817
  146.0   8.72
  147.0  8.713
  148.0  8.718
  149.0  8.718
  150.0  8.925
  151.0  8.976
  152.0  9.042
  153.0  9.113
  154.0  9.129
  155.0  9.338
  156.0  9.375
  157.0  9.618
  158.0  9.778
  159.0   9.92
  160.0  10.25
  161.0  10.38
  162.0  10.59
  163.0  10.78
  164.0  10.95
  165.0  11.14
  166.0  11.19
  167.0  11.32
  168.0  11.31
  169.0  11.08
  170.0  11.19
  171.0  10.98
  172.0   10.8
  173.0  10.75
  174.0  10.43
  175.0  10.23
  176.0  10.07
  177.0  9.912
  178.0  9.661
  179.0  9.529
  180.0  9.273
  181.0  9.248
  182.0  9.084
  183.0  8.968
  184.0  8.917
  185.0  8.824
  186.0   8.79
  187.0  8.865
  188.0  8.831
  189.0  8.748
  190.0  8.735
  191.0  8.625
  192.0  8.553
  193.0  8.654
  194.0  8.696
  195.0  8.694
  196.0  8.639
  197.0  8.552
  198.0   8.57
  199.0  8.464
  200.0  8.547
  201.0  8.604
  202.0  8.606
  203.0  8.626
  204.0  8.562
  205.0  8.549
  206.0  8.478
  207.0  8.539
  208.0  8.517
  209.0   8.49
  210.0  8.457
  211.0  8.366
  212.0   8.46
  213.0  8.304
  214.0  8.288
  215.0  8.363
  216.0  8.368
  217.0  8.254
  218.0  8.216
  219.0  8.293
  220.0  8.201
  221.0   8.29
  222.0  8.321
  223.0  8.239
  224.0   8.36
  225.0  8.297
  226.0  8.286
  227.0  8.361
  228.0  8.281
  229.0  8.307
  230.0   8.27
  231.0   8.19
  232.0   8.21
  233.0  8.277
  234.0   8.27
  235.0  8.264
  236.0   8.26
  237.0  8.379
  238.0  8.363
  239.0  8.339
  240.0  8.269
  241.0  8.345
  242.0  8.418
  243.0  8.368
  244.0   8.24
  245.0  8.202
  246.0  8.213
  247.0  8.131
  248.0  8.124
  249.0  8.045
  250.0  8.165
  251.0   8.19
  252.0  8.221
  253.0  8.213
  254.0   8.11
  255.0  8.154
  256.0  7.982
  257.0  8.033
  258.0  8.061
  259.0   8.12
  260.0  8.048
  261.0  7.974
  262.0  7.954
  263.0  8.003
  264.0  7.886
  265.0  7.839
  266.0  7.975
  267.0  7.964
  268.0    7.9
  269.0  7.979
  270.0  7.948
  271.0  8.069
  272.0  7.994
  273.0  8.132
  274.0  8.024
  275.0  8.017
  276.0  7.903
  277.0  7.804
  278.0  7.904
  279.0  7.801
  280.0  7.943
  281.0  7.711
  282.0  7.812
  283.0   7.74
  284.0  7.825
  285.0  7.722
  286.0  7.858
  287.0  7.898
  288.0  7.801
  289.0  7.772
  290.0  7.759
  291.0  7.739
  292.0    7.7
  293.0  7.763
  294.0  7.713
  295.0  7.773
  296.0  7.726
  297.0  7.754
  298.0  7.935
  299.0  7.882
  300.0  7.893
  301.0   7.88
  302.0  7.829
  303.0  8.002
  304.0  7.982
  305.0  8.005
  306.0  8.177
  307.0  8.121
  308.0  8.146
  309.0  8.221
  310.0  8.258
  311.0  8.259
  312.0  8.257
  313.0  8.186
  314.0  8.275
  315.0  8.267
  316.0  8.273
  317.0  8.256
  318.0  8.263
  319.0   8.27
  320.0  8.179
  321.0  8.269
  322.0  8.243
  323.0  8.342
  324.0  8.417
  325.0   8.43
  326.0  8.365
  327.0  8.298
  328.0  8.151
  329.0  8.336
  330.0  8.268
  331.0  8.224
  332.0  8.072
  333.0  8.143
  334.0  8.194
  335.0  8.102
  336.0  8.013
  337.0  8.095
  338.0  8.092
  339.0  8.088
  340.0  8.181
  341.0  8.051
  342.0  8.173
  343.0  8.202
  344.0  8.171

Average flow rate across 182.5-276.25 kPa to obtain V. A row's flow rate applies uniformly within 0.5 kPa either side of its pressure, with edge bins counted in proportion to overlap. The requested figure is 8.32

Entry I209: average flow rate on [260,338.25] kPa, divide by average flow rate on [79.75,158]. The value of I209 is 0.93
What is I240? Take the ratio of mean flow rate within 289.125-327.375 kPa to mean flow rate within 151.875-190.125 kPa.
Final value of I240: 0.8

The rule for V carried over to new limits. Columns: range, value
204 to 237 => 8.34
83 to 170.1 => 8.93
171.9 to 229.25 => 8.76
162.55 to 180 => 10.6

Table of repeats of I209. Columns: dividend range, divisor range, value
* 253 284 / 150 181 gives 0.78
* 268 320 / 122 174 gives 0.85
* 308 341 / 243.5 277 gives 1.02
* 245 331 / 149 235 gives 0.88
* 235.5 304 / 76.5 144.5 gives 0.94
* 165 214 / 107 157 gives 1.07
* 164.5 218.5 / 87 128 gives 1.08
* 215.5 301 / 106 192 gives 0.88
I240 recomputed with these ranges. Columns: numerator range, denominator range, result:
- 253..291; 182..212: 0.92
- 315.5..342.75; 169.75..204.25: 0.89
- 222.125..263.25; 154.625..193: 0.83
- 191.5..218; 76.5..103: 1.00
